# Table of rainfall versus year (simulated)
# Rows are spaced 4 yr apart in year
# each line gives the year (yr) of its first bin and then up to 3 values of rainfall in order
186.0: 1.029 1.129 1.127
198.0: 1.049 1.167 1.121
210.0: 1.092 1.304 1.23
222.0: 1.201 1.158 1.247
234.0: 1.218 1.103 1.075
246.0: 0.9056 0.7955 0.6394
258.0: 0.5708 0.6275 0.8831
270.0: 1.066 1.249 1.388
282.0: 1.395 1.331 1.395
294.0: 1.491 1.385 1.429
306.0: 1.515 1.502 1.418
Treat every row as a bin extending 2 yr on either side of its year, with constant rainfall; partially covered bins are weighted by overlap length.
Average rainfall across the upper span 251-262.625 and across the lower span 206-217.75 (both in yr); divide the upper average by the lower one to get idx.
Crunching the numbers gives 0.53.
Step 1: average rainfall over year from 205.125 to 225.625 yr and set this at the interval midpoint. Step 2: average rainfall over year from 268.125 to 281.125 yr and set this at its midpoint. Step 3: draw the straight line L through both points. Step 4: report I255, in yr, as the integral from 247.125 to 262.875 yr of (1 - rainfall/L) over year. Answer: 7.1 yr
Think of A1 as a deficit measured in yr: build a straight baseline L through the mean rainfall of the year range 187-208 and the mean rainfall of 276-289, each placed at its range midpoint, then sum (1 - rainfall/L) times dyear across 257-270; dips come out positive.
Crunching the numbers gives 5.5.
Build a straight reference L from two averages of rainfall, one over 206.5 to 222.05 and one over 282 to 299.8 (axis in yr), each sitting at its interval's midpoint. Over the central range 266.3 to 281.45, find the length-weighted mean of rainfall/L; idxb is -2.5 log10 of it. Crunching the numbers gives 0.12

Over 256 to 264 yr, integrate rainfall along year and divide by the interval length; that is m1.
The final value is 0.599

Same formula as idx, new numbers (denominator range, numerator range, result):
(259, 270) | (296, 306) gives 1.80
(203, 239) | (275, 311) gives 1.19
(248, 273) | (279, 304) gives 1.79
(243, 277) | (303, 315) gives 1.71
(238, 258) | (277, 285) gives 1.63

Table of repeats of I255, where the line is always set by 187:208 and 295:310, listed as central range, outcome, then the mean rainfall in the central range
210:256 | 5.31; 1.08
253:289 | 8.56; 1.04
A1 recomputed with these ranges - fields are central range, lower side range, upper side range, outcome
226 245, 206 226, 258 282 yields -0.2 yr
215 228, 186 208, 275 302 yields -0.2 yr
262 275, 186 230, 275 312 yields 3.5 yr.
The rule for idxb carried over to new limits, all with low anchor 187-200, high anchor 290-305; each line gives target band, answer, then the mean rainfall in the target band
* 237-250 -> 0.264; 0.986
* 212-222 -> -0.072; 1.25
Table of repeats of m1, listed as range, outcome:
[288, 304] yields 1.43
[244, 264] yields 0.708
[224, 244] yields 1.16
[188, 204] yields 1.12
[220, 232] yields 1.2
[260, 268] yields 0.755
